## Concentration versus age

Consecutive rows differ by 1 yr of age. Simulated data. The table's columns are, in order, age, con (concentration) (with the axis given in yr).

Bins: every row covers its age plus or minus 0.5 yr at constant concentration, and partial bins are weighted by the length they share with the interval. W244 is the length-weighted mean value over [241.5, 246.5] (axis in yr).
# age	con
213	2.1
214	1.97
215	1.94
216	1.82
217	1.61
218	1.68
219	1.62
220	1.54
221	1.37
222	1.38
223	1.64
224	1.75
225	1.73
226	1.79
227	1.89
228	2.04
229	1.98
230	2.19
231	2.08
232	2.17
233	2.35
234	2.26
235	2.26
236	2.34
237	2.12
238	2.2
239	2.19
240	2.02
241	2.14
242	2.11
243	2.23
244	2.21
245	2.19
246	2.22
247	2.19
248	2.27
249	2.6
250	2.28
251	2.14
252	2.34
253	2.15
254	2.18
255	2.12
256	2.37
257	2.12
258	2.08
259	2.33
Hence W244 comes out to 2.19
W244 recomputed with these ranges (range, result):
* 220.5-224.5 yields 1.53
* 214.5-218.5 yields 1.76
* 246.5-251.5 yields 2.3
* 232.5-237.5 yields 2.27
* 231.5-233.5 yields 2.26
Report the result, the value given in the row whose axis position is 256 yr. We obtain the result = 2.37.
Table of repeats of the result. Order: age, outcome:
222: 1.38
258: 2.08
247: 2.19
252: 2.34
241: 2.14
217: 1.61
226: 1.79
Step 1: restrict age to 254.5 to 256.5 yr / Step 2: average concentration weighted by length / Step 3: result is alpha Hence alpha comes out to 2.25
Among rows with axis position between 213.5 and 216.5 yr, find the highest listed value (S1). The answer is 1.97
